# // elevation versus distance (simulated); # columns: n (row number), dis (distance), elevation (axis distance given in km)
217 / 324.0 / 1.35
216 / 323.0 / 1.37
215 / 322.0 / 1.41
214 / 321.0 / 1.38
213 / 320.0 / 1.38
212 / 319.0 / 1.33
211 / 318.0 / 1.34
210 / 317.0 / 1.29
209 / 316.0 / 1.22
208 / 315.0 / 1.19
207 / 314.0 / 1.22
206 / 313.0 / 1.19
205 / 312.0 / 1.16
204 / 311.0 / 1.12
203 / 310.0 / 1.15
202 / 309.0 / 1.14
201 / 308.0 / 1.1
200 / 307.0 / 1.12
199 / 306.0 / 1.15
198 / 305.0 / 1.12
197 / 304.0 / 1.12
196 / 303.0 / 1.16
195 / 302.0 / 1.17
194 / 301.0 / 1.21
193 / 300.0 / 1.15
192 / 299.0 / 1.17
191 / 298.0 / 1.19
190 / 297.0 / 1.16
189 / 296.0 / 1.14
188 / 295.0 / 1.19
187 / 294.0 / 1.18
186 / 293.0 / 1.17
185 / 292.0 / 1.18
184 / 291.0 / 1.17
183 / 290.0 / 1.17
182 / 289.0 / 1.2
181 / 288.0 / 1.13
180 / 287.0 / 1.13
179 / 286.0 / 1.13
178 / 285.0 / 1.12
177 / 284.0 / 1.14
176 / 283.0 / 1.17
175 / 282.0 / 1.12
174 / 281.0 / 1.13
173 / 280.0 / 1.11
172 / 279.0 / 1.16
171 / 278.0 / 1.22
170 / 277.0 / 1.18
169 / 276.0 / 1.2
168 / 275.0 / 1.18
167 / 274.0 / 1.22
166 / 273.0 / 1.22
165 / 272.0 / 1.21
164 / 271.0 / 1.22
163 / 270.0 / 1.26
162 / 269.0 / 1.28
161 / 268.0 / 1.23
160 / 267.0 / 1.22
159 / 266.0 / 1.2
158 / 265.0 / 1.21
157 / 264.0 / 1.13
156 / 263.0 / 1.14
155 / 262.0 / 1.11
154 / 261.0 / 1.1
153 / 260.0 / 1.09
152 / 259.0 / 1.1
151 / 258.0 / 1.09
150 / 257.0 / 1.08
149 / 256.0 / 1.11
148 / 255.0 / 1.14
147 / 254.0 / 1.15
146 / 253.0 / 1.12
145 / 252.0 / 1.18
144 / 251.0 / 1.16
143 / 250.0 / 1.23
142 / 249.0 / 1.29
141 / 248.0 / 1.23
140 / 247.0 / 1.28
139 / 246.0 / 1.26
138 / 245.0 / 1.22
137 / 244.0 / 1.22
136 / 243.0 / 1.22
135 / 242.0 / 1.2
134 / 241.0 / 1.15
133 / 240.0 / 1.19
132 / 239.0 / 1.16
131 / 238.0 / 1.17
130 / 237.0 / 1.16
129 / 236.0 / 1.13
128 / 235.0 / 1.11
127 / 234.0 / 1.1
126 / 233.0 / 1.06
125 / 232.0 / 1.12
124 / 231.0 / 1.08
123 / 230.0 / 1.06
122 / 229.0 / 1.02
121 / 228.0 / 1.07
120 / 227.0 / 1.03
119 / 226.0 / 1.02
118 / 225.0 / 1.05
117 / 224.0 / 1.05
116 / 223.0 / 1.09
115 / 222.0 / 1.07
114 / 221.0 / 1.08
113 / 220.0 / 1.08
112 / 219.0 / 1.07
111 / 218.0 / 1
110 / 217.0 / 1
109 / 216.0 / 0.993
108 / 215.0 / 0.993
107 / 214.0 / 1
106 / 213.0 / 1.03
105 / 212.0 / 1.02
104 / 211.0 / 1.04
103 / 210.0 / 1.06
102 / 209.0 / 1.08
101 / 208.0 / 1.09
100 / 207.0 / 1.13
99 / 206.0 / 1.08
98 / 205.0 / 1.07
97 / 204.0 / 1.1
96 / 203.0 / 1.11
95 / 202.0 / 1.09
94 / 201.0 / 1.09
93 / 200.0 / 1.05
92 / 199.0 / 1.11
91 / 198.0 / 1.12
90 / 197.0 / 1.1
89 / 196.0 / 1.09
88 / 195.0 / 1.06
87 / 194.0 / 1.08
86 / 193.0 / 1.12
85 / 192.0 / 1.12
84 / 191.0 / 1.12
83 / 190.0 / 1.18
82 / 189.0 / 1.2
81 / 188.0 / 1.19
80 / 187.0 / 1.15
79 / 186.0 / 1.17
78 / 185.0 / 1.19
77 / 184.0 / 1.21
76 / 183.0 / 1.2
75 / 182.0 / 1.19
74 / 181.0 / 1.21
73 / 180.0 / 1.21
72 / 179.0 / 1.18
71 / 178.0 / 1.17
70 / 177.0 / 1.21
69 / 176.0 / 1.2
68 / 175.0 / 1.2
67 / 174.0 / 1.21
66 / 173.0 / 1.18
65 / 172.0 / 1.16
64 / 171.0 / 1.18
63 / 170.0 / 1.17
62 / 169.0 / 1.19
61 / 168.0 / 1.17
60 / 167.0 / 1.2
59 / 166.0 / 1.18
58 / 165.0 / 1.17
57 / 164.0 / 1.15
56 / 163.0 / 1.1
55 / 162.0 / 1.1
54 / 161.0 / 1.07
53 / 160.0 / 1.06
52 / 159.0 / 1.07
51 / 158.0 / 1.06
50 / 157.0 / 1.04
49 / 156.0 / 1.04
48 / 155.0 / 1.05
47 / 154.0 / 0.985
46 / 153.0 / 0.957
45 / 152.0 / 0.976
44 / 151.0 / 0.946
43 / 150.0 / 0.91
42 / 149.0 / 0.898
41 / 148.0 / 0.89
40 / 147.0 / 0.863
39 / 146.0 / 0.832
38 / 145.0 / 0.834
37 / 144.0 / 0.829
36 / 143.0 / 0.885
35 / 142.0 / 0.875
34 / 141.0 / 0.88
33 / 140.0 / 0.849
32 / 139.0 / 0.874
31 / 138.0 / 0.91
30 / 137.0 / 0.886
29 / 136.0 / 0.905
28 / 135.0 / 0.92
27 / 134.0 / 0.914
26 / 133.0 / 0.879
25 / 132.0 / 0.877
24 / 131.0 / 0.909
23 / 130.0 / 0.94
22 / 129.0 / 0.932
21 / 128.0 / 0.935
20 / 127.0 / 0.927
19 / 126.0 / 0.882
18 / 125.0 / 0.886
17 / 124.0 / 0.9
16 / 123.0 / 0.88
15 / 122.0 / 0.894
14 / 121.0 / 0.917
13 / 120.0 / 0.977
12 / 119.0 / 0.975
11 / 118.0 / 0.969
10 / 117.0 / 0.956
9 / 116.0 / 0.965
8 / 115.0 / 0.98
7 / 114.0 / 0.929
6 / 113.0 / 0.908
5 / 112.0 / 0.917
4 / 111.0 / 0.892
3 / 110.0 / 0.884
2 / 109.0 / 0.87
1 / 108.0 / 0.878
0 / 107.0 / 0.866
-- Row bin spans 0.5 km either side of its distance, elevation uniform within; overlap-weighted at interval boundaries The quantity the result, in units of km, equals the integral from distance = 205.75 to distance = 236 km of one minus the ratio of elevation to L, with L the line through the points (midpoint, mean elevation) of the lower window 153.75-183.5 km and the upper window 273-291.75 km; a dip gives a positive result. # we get 2.5 km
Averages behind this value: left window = 1.14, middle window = 1.06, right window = 1.16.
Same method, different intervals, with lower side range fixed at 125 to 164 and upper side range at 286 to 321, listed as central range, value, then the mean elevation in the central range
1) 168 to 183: -3.0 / 1.19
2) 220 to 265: -1.7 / 1.13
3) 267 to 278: -0.8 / 1.22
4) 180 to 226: -3.0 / 1.1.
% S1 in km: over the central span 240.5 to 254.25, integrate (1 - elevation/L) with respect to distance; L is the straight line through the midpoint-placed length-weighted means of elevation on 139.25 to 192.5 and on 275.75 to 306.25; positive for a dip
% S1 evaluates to -0.9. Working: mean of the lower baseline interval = 1.08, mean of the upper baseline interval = 1.16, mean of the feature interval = 1.21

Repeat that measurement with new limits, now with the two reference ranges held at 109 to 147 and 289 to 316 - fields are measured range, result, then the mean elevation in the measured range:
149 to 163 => -1.07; 1.02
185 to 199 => -1.86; 1.13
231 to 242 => -0.72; 1.14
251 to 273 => -1.17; 1.16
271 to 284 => -0.59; 1.18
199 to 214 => -0.77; 1.07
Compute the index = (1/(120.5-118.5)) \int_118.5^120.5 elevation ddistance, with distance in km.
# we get 0.976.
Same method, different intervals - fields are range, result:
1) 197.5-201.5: 1.09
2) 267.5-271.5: 1.25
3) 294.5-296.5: 1.17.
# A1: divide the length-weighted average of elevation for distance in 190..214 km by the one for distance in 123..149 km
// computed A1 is 1.22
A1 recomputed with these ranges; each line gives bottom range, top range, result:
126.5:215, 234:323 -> 1.12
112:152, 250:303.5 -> 1.28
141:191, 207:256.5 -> 1.02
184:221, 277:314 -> 1.06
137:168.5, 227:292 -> 1.18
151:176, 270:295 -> 1.06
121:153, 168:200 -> 1.30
